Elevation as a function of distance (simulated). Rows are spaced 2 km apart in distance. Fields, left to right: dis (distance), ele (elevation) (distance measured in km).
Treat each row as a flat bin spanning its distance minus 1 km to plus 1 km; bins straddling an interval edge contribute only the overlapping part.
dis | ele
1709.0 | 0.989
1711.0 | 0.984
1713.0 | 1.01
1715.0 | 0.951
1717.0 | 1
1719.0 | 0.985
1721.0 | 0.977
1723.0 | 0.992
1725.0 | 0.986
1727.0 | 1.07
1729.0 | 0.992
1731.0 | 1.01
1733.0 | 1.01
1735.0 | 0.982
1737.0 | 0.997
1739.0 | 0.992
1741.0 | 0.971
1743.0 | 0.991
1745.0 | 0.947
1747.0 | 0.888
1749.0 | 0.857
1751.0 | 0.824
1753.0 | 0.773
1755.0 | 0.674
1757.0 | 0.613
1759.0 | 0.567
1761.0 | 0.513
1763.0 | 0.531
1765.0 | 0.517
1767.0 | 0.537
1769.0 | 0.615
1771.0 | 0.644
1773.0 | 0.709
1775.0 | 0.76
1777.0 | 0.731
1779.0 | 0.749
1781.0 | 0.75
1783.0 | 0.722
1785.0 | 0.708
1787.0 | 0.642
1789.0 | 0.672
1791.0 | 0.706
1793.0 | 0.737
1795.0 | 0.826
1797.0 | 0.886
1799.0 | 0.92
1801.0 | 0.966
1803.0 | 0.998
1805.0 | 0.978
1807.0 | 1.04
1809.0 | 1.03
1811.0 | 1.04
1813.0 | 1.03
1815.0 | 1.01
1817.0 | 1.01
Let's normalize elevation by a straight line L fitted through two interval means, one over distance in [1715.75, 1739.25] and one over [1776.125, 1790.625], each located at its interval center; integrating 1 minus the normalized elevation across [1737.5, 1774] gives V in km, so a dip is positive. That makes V 5.3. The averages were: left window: 0.999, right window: 0.71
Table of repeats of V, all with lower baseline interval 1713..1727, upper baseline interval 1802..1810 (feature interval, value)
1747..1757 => 2.2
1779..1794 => 4.4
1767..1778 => 3.6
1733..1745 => 0.1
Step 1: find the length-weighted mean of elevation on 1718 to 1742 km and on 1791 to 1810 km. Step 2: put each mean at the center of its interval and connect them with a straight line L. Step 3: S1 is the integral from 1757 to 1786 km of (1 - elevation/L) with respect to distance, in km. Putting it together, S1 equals 9.30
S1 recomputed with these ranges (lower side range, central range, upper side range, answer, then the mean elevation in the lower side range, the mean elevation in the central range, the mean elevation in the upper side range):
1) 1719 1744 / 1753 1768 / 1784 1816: 5.9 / 0.997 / 0.578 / 0.887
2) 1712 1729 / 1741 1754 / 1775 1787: -0.1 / 0.996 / 0.887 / 0.727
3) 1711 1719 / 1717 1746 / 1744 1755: -2.4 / 0.986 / 0.993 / 0.841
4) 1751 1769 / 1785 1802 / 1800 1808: 2.2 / 0.605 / 0.789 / 0.996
